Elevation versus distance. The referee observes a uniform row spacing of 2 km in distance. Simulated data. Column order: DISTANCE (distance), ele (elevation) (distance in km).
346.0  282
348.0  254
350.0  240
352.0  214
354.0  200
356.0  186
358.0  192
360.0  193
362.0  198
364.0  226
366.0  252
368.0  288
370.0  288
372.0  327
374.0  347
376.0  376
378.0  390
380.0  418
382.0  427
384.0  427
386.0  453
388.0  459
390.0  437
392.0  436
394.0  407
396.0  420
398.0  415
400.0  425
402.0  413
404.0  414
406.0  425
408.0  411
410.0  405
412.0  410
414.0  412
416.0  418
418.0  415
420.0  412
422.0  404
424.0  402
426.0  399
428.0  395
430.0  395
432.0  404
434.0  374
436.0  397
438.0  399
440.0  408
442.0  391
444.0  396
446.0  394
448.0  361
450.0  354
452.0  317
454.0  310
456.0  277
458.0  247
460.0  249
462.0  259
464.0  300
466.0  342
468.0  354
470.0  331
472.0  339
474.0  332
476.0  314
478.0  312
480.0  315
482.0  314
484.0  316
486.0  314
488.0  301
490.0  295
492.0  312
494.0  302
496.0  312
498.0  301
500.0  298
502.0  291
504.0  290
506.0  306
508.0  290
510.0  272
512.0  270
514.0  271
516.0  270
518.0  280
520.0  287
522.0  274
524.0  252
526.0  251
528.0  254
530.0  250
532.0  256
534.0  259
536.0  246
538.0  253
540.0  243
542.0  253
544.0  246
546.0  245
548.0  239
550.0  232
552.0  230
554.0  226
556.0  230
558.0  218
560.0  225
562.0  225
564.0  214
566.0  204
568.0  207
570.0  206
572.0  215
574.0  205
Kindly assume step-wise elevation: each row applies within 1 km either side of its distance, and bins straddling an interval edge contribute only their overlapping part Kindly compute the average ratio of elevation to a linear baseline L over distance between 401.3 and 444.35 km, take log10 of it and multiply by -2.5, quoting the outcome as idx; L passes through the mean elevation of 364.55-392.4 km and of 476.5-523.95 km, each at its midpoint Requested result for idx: -0.17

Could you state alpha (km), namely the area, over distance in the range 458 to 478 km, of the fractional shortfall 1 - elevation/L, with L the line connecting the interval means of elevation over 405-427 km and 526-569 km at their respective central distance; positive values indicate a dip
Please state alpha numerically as 1.8 km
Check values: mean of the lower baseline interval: 410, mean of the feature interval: 310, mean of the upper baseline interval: 236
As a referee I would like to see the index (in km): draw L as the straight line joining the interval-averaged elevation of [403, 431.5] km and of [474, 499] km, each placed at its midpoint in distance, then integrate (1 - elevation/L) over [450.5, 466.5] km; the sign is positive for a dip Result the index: 2.8 km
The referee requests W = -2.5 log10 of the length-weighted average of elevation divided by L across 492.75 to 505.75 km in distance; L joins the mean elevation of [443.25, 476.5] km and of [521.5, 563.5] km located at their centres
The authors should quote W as -0.06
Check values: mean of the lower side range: 322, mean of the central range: 300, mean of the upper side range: 242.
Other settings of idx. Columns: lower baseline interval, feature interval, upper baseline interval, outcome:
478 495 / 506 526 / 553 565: 0.00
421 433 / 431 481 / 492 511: 0.07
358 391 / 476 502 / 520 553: -0.12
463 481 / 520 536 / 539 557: 0.02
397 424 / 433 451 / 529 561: -0.04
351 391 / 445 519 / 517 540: -0.11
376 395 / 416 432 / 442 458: -0.08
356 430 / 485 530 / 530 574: -0.05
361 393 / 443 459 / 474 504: -0.02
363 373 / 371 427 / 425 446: -0.24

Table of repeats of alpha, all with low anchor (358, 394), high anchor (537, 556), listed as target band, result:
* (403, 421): -5.0 km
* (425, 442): -4.7 km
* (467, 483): -2.3 km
